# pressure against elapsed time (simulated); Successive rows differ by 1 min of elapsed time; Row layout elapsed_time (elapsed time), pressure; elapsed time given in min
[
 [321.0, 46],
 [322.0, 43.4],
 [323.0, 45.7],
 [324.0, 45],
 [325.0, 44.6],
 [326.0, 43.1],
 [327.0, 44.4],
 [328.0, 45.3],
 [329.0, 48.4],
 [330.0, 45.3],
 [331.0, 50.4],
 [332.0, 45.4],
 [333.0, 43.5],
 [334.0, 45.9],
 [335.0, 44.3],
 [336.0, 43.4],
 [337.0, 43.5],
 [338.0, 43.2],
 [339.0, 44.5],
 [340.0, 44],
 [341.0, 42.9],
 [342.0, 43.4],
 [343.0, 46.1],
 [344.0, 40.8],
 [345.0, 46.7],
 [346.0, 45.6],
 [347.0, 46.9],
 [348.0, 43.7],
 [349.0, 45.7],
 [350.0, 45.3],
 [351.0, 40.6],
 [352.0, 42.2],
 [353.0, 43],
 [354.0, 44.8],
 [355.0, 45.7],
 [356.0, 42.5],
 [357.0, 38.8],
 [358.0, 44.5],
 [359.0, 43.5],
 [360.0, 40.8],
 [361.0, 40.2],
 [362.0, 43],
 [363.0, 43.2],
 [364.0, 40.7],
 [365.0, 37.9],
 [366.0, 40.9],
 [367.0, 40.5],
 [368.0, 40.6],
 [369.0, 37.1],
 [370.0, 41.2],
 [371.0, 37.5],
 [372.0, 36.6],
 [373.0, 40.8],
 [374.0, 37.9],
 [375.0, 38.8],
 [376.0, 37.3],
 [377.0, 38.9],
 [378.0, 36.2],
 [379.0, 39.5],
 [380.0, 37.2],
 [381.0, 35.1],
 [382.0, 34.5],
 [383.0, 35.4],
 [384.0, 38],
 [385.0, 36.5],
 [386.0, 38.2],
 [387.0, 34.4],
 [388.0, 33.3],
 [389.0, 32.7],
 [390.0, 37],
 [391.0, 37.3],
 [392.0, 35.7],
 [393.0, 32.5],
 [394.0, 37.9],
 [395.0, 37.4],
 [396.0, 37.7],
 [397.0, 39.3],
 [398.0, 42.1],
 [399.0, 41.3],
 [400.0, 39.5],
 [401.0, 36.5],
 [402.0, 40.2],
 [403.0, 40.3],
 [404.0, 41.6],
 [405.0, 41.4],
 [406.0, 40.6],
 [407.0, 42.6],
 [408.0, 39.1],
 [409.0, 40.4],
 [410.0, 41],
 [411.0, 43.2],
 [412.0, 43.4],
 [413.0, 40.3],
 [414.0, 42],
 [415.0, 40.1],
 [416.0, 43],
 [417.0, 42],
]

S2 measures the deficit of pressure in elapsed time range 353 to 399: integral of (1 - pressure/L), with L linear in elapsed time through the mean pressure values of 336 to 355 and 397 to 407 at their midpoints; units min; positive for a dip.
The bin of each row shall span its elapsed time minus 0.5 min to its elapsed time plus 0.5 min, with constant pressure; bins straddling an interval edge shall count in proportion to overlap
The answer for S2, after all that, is 3.7 min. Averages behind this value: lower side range 44.1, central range 38.8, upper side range 40.4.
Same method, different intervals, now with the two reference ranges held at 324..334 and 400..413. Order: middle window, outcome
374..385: 1.39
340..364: 0.40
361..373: 0.91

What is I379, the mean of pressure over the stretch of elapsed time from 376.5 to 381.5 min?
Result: 37.4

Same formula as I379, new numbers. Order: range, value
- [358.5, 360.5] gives 42.1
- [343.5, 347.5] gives 45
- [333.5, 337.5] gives 44.3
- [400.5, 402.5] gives 38.4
